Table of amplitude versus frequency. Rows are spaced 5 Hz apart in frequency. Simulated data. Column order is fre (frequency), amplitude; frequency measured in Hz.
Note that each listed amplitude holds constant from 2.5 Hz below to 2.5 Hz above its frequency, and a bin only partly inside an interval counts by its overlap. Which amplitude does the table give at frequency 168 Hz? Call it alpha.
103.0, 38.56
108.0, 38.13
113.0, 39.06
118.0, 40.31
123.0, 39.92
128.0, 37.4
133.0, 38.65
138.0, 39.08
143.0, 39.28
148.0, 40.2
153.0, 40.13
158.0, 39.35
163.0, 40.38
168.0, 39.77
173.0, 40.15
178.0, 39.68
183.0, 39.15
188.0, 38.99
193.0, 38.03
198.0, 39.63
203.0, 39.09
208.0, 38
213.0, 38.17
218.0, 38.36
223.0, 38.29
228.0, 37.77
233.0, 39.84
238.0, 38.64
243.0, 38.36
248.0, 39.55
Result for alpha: 39.77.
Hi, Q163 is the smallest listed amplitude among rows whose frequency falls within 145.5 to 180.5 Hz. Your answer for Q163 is 39.35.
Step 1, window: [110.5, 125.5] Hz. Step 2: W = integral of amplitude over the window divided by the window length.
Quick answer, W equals 39.8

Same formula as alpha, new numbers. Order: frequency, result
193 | 38.03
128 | 37.4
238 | 38.64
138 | 39.08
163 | 40.38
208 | 38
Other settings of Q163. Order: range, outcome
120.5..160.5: 37.4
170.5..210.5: 38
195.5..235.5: 37.77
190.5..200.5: 38.03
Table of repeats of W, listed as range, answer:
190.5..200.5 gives 38.8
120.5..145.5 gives 38.9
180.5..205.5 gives 39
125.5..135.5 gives 38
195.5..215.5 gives 38.7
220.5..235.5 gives 38.6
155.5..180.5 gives 39.9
